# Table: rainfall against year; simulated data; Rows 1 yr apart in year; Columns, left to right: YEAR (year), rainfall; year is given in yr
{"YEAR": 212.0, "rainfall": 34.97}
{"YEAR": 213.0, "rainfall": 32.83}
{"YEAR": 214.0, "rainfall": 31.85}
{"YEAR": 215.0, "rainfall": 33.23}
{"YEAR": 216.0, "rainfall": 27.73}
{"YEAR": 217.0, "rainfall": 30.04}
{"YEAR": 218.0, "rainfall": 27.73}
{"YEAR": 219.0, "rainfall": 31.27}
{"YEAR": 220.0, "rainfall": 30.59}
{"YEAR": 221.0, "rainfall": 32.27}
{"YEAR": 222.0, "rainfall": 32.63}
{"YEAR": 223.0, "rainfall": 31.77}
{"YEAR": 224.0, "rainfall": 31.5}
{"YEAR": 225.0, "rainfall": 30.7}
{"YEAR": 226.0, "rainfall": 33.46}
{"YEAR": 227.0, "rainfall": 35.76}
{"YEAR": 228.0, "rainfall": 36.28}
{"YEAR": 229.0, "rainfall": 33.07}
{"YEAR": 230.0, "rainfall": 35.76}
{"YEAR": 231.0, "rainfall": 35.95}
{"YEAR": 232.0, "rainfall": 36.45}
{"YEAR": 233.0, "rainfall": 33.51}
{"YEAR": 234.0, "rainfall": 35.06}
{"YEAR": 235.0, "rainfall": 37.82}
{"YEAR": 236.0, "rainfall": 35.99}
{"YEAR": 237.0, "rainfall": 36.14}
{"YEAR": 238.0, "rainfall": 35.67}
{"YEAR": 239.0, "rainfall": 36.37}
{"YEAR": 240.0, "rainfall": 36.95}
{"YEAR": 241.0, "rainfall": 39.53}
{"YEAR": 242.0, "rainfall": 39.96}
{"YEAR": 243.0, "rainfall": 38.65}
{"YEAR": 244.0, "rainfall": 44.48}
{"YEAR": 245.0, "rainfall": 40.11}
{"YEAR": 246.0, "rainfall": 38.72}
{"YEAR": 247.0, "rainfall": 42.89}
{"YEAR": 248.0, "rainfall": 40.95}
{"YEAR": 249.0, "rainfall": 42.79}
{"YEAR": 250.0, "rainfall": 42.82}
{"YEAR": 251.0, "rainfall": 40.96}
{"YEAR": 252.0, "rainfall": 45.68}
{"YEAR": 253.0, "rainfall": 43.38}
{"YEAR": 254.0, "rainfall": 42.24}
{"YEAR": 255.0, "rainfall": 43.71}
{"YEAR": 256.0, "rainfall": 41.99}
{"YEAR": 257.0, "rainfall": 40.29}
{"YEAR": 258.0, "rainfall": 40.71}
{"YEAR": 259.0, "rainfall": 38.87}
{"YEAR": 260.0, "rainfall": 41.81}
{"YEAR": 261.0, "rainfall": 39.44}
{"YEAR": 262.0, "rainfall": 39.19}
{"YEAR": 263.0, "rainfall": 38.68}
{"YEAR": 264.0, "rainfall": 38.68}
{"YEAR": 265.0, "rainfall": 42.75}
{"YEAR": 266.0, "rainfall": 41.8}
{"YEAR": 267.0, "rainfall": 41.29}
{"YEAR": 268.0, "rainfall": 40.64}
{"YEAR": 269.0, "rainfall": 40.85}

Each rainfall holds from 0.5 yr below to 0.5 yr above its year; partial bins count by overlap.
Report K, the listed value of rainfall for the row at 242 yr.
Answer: 39.96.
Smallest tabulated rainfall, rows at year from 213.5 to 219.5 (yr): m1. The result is 27.73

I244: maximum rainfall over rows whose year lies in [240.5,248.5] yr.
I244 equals 44.48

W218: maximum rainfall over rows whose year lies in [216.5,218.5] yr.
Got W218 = 30.04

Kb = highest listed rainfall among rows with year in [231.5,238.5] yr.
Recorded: 37.82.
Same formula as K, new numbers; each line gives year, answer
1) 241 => 39.53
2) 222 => 32.63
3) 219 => 31.27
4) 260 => 41.81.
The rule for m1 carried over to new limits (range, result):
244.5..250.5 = 38.72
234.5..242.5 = 35.67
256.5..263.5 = 38.68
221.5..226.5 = 30.7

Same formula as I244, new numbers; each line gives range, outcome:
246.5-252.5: 45.68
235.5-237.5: 36.14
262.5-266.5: 42.75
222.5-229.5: 36.28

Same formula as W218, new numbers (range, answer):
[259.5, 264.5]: 41.81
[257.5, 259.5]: 40.71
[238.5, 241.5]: 39.53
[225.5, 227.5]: 35.76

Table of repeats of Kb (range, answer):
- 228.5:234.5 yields 36.45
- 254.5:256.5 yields 43.71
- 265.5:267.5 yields 41.8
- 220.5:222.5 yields 32.63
